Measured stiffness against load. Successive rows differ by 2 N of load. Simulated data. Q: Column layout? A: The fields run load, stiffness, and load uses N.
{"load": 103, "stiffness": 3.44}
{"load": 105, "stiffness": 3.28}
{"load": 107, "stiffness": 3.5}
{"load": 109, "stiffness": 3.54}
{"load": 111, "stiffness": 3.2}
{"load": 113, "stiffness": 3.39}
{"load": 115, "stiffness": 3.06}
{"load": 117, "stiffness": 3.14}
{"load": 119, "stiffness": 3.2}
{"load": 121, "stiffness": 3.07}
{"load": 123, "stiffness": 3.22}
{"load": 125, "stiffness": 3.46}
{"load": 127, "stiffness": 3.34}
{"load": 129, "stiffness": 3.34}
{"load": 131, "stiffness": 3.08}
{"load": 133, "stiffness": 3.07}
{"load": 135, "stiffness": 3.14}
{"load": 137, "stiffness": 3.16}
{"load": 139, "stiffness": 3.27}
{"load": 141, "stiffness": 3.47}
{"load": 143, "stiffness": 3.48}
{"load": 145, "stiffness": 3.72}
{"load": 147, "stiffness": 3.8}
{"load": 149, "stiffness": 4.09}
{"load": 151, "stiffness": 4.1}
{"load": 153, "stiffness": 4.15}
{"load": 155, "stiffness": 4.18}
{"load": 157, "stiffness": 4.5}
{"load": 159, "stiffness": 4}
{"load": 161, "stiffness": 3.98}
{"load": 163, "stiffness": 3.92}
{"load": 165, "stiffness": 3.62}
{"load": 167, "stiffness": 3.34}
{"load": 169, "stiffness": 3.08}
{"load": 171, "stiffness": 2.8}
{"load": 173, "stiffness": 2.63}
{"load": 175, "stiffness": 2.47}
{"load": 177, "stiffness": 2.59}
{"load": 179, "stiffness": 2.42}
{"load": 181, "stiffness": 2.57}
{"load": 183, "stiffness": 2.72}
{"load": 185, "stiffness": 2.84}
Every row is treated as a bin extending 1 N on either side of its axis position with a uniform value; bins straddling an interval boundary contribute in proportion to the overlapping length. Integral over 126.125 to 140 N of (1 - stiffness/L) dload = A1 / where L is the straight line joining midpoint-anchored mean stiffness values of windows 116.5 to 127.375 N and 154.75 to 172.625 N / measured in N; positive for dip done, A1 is 0.6 N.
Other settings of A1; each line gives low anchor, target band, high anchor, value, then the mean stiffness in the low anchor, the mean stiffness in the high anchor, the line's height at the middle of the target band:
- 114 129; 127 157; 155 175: -2.1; 3.22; 3.52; 3.36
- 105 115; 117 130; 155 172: 0.7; 3.36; 3.69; 3.44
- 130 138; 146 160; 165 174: -4.8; 3.11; 3.04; 3.07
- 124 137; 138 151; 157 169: -0.8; 3.23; 3.77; 3.47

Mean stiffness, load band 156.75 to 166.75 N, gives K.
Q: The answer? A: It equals 3.92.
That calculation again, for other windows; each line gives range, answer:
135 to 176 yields 3.58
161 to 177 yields 3.14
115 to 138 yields 3.2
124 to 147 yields 3.34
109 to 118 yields 3.24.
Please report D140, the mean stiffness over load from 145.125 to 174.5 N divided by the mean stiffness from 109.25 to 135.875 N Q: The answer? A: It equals 1.2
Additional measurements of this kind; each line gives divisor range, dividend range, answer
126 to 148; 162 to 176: 0.93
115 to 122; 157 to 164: 1.29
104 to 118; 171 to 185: 0.79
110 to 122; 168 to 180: 0.84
